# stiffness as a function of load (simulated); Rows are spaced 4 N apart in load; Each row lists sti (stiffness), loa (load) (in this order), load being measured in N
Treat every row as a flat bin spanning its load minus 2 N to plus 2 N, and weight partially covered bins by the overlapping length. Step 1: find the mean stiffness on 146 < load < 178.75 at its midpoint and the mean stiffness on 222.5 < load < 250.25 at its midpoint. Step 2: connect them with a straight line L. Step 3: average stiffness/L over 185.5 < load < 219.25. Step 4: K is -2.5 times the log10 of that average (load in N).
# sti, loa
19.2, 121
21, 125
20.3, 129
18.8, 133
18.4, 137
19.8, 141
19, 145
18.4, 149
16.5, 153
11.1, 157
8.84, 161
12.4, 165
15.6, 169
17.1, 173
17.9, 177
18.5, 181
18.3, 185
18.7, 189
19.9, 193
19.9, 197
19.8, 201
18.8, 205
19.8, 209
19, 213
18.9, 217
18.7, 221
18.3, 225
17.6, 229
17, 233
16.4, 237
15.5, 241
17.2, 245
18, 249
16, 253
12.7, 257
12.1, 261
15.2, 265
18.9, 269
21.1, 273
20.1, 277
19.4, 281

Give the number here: -0.20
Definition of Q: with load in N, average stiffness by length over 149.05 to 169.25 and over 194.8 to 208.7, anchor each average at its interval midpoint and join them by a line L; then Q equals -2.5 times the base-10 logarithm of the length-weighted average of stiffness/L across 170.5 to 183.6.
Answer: -0.12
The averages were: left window 13.2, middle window 17.8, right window 19.5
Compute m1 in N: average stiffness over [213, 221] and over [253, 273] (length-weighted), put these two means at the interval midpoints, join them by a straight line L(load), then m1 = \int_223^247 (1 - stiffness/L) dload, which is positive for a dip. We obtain 0.76 N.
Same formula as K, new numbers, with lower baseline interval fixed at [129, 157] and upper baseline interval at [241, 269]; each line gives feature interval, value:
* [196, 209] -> -0.17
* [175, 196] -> -0.10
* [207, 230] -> -0.15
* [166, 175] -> 0.10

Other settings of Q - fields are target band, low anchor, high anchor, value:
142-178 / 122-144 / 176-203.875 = 0.257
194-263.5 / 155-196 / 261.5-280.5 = -0.013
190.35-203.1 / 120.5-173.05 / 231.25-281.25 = -0.178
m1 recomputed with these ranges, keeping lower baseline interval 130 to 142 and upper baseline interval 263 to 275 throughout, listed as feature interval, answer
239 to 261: 3.5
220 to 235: 0.6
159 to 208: 4.2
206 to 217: -0.3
